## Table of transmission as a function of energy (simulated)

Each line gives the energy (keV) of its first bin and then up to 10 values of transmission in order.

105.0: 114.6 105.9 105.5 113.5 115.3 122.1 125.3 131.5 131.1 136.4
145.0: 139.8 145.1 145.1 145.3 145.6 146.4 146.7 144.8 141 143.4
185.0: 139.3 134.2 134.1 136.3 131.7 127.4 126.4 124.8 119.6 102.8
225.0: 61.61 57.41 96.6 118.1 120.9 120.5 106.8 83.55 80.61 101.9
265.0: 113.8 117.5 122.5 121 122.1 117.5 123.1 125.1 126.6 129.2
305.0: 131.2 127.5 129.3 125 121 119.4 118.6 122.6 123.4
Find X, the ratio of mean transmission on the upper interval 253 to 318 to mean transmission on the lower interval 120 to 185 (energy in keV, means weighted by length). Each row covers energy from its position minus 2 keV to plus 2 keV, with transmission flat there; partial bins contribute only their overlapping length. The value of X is 0.86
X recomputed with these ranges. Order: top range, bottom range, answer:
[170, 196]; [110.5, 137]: 1.17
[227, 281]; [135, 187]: 0.74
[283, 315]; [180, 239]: 1.08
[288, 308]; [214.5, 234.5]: 1.44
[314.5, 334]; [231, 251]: 1.08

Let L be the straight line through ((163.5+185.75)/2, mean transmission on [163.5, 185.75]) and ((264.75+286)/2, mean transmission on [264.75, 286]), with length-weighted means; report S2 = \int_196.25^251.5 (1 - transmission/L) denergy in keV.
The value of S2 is 9.3 keV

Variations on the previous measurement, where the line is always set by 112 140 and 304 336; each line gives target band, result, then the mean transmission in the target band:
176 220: -3.27 keV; 132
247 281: 4.55 keV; 107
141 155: -2.34 keV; 142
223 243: 5.22 keV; 90.9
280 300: 0.08 keV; 123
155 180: -4.64 keV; 145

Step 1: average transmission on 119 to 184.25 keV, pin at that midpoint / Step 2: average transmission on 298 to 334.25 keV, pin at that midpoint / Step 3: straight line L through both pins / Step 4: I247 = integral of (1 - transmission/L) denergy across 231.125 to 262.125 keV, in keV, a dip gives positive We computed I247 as 6.36 keV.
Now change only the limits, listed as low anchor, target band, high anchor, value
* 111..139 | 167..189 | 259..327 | -3.9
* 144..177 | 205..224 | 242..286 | 1.6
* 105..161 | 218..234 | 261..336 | 5.6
